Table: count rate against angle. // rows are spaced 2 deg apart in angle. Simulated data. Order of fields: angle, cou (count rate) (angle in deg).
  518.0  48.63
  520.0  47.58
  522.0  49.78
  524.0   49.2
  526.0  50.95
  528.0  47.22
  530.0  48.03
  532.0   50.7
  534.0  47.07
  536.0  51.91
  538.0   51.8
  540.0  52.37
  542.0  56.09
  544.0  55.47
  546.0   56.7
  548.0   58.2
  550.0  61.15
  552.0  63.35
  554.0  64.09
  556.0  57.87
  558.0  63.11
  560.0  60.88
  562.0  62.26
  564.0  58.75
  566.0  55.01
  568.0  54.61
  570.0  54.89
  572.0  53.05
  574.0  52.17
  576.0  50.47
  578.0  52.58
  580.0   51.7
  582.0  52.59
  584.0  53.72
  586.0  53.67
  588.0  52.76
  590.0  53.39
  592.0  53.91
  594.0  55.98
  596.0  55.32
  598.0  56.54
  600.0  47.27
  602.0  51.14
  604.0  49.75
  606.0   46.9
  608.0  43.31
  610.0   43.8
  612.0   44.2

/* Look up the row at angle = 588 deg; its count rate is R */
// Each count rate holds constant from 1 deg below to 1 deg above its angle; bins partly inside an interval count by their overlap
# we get 52.76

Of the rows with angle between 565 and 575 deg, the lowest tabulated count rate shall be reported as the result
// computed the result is 52.17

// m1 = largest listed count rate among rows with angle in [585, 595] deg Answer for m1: 55.98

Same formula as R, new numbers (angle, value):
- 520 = 47.58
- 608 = 43.31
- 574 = 52.17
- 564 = 58.75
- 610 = 43.8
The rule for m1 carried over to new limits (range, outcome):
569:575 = 54.89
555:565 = 63.11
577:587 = 53.72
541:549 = 58.2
